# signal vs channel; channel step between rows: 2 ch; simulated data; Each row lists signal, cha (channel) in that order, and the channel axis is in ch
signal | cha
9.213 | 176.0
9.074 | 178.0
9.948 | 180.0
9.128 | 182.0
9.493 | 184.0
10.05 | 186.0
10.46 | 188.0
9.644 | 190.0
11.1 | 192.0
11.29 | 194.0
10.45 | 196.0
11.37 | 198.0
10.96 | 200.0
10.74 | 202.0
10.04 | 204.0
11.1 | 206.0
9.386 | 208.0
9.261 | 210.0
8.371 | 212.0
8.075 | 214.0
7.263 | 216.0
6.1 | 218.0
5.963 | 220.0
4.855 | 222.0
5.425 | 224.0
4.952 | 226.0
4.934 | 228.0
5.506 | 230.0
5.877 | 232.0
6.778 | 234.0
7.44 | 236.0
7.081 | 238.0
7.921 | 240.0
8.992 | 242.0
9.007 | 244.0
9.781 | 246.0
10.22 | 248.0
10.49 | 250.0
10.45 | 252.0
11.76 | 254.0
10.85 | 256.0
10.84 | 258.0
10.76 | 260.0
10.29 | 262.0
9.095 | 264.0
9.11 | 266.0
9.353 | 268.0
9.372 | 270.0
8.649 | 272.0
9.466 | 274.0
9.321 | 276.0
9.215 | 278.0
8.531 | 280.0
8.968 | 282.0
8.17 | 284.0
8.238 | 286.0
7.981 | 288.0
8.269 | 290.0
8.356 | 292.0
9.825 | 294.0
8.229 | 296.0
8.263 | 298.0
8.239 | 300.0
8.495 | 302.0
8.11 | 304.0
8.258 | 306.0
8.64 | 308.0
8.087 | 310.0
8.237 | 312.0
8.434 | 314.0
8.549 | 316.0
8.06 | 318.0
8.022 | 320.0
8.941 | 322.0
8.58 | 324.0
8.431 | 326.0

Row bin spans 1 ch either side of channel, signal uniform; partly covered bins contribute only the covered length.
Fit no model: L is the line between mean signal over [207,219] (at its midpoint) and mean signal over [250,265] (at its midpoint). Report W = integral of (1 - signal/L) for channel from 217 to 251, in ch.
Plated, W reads 8.1 ch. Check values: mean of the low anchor 8.08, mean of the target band 7.14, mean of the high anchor 10.6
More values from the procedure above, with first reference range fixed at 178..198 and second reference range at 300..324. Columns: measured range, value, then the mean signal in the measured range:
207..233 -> 8.3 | 6.61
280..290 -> 0.5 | 8.35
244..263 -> -2.7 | 10.5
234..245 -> 1.7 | 7.97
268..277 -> -0.3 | 9.22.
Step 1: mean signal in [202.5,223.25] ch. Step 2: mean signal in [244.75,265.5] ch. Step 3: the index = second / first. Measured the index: 1.29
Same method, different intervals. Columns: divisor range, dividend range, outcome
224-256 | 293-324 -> 1.04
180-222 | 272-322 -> 0.90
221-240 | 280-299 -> 1.42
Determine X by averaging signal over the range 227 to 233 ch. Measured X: 5.44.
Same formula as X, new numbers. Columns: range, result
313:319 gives 8.35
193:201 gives 11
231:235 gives 6.33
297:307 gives 8.27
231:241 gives 7.02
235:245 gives 8.09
